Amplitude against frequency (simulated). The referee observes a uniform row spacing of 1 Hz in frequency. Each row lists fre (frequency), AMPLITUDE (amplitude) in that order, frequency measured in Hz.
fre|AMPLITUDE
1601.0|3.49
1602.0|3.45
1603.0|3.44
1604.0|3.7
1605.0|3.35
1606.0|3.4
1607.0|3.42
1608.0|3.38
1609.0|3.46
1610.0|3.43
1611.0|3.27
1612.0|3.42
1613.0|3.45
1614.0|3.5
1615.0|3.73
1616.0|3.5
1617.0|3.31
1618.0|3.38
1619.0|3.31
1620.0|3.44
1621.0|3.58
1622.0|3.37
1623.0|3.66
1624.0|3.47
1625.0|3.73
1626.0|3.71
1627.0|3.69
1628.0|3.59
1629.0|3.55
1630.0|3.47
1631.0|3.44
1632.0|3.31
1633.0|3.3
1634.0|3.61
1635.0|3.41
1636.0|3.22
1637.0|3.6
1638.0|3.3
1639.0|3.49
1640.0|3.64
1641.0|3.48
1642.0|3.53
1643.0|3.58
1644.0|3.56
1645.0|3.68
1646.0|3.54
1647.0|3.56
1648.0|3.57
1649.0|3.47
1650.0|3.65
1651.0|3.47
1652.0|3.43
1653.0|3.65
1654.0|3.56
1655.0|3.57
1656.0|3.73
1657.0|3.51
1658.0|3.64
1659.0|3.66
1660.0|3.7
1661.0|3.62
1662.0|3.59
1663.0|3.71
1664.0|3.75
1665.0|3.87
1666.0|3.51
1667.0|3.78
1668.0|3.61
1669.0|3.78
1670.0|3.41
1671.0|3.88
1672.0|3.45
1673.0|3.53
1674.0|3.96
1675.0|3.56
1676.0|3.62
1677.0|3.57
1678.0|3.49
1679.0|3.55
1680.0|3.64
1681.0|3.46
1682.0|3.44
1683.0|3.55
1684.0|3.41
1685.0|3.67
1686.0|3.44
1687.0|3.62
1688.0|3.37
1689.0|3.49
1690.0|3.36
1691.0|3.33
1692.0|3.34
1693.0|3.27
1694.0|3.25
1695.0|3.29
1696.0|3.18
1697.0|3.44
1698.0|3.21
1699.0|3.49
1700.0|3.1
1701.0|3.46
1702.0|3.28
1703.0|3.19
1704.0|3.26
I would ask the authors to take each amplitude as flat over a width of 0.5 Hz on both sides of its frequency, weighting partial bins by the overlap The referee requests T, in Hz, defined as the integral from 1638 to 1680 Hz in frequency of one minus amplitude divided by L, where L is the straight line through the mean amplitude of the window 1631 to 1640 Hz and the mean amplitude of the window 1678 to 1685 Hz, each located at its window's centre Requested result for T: -1.6 Hz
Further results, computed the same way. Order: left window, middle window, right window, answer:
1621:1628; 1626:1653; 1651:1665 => 0.76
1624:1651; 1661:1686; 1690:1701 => -1.68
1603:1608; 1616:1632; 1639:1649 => 0.00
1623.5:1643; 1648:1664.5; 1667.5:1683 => -0.24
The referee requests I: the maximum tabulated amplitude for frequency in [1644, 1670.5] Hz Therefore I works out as 3.87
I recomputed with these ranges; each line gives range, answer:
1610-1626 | 3.73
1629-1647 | 3.68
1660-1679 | 3.96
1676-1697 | 3.67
